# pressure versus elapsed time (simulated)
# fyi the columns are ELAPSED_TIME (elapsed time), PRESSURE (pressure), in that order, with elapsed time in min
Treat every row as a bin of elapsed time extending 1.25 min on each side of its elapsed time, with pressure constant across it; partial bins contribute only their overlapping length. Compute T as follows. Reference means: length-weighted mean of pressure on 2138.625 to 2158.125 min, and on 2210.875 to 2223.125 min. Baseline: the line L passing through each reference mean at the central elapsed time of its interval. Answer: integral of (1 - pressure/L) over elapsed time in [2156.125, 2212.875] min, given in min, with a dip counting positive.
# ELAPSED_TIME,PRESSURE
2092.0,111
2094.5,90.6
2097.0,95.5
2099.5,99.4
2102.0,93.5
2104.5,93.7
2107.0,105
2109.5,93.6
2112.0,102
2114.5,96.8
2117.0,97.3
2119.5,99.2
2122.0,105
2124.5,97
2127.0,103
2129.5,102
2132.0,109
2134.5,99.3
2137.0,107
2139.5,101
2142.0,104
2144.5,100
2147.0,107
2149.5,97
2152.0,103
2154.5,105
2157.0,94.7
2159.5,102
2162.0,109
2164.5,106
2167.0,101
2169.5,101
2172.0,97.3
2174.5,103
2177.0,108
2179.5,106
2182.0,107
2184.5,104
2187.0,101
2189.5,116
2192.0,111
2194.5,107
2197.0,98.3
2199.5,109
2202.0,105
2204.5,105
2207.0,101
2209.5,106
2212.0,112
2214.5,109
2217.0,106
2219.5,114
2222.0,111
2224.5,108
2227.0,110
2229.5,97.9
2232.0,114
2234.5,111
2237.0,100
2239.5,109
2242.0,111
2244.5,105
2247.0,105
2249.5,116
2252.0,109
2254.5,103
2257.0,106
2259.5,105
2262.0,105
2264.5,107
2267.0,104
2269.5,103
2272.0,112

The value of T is 0.7 min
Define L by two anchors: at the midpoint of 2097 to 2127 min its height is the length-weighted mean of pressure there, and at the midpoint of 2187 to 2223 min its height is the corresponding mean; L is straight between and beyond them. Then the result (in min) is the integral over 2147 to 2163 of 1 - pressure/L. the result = 0.1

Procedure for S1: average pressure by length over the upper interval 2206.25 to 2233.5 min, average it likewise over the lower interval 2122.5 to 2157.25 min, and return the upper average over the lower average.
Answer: 1.06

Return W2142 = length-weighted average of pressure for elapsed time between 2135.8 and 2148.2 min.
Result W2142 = 104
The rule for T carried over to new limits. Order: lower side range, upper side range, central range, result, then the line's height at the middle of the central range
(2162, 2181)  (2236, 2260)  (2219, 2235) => -0.46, 106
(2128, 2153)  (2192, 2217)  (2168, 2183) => 0.15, 105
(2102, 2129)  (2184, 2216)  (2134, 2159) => -0.02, 102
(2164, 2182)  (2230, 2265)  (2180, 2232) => -0.96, 105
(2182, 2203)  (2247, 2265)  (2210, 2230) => -0.38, 107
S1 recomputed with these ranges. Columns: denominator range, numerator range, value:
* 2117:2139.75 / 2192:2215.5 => 1.04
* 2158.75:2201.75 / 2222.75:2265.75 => 1.02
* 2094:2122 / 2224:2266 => 1.10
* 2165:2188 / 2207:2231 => 1.04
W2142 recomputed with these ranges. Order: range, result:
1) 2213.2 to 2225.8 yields 110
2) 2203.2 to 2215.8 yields 107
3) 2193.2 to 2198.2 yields 103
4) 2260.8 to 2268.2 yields 105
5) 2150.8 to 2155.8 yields 104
